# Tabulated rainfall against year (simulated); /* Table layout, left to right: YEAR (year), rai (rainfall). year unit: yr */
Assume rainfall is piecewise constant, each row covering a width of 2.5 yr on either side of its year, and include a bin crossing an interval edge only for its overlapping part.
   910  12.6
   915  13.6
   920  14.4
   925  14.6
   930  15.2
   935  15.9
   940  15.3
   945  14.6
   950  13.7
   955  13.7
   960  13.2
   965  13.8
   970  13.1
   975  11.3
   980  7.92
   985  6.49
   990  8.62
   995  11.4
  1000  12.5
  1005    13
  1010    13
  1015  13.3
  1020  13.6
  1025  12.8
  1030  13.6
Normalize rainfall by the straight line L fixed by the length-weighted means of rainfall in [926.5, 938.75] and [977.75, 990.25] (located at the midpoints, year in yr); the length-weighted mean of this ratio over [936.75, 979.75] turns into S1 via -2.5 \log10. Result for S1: -0.17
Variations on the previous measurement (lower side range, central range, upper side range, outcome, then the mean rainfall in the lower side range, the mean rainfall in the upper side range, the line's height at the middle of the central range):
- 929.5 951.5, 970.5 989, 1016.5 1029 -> 0.49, 15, 13.3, 14.2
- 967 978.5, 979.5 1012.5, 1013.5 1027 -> 0.19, 11.9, 13.2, 12.6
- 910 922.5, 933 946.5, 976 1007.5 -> -0.21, 13.7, 10.1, 12.6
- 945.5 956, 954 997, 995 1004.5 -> 0.20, 13.9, 12.3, 13.1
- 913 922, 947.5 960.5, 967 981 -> -0.12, 14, 11.2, 12.2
